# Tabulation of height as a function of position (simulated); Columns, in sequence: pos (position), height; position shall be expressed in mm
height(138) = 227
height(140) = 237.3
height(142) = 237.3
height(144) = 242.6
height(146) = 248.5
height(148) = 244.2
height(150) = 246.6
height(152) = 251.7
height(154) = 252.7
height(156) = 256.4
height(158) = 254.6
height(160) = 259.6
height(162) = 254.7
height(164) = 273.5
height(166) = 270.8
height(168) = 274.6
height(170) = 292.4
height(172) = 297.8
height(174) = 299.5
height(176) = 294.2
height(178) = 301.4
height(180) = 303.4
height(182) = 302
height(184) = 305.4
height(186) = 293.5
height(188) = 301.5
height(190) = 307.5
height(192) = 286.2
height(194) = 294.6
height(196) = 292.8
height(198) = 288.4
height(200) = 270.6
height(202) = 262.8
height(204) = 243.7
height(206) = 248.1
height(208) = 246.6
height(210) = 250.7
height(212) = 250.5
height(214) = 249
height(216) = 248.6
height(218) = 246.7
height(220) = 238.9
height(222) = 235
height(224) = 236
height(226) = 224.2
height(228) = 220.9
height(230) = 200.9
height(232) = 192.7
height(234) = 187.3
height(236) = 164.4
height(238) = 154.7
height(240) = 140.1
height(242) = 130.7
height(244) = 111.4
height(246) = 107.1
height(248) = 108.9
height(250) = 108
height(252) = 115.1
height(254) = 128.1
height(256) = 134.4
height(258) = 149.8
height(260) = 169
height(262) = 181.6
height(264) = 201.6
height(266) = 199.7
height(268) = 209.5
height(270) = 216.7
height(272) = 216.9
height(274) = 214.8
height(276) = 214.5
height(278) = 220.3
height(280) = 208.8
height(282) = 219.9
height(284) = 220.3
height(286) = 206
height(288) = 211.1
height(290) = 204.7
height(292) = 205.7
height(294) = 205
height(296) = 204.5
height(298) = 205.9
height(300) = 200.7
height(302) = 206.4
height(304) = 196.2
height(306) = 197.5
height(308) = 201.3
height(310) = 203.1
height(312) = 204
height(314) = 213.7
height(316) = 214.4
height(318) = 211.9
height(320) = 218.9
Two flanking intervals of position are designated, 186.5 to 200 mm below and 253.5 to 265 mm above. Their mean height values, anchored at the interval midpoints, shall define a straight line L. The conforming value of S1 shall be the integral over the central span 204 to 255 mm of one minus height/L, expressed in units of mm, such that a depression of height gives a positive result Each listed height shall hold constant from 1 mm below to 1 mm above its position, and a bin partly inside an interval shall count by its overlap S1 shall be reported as 7.9 mm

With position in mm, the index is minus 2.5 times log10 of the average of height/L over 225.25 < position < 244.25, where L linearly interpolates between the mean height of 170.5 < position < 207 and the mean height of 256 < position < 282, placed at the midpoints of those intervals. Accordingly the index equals 0.337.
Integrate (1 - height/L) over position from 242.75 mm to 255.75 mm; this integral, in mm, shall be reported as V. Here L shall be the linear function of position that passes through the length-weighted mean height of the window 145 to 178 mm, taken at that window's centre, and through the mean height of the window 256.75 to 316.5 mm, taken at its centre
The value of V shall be 6.3 mm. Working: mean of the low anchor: 268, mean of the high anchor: 204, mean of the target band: 115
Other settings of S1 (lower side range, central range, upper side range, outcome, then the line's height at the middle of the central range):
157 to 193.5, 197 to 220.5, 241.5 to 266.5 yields -3.0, 225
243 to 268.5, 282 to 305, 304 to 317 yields -2.5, 187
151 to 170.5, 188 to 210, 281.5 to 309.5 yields -2.4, 247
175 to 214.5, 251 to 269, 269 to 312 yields 5.1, 231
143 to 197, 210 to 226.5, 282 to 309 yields 0.5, 250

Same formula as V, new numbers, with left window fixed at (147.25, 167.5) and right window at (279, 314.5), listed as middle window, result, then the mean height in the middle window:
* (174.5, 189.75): -3.23 mm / 301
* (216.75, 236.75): 1.40 mm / 216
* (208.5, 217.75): -0.49 mm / 249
